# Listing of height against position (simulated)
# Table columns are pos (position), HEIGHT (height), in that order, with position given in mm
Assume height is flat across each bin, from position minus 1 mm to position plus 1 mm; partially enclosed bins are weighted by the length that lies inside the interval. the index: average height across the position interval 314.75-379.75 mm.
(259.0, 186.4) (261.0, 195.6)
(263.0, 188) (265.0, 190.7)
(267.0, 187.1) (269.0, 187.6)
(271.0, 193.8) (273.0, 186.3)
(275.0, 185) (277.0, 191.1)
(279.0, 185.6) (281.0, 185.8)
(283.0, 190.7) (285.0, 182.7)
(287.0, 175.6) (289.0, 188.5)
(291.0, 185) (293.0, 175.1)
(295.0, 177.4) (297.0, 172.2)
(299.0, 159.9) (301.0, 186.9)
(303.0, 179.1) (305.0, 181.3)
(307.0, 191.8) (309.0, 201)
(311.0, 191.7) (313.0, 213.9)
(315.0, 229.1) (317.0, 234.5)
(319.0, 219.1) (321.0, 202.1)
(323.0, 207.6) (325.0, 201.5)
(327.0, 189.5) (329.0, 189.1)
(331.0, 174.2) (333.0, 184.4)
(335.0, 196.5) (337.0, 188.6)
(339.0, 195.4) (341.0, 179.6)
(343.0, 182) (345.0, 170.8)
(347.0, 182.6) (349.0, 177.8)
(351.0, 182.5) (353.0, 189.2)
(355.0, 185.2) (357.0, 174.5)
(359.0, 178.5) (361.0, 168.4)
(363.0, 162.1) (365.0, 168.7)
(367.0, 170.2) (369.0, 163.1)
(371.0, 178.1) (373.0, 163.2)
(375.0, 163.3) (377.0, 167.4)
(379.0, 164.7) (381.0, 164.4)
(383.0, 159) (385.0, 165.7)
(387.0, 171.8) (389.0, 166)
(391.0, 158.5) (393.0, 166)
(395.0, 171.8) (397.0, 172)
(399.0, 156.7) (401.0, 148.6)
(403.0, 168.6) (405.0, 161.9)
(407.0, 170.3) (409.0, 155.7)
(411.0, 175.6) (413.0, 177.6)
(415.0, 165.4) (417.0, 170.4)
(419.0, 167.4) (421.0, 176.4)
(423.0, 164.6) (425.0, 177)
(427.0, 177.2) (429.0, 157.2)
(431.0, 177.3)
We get 184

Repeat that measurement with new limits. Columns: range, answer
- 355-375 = 170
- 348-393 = 170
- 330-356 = 184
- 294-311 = 182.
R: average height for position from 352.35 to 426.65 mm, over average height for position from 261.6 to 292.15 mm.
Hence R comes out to 0.90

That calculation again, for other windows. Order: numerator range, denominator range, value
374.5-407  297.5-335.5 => 0.84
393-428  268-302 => 0.92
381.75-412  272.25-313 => 0.89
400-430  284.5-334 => 0.87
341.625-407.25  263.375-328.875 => 0.89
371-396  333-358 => 0.90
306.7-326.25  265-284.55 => 1.11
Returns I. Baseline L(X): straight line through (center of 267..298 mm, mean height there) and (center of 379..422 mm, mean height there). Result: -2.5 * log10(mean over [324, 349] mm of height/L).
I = -0.06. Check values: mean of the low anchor 184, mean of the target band 186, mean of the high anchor 166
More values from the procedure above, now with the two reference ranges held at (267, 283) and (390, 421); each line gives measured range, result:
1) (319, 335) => -0.09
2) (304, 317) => -0.12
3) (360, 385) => 0.04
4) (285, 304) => 0.04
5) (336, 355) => -0.04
